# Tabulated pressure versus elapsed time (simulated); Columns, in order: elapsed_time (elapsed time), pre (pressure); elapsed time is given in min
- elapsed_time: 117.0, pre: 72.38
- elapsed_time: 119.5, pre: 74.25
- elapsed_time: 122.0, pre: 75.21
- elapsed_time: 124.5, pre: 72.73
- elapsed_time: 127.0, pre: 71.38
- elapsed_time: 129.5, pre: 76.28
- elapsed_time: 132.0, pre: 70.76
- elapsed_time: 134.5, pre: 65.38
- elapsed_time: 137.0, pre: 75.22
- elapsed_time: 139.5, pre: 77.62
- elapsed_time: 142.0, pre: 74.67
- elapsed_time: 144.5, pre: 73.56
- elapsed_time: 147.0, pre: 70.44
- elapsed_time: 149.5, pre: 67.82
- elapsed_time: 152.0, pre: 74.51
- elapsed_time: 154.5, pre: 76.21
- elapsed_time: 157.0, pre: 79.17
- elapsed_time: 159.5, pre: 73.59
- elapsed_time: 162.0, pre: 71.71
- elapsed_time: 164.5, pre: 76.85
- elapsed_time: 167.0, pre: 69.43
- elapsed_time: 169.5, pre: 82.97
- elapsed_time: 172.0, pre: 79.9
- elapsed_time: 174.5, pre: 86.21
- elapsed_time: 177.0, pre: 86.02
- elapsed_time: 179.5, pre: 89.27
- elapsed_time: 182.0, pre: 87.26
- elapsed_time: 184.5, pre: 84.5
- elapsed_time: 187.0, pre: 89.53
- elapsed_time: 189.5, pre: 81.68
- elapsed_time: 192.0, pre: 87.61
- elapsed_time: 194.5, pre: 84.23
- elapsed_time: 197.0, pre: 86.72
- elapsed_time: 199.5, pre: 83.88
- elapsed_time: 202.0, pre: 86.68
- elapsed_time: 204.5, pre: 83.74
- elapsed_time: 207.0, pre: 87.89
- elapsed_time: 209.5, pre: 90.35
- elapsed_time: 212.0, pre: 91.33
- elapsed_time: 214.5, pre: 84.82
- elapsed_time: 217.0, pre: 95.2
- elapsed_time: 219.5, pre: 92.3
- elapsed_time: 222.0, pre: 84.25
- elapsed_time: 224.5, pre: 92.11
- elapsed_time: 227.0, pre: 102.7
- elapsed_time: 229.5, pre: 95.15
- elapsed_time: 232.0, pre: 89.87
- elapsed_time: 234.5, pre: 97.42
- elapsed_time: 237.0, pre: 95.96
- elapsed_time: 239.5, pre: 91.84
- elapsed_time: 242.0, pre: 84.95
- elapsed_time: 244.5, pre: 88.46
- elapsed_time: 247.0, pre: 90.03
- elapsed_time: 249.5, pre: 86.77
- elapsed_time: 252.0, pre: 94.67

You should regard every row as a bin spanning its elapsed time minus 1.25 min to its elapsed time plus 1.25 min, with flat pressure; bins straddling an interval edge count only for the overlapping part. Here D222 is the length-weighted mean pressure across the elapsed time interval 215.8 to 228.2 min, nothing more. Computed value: 93.3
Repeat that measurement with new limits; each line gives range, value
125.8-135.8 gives 71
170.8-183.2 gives 85.7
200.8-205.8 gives 85.2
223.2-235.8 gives 95.4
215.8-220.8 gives 93.6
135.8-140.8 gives 76.4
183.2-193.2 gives 85.8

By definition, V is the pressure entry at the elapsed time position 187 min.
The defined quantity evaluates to 89.53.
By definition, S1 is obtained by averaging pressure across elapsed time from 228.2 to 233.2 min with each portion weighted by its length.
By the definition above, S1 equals 92.6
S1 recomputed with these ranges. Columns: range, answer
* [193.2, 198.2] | 85.5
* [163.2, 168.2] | 73.2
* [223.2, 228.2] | 97.2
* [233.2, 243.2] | 92.6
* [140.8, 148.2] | 72.9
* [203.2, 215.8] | 87.7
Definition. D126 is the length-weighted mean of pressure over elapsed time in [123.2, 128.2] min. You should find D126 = 72.1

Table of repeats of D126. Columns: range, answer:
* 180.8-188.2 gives 87.1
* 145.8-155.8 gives 72.3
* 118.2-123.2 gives 74.7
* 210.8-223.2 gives 89.6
